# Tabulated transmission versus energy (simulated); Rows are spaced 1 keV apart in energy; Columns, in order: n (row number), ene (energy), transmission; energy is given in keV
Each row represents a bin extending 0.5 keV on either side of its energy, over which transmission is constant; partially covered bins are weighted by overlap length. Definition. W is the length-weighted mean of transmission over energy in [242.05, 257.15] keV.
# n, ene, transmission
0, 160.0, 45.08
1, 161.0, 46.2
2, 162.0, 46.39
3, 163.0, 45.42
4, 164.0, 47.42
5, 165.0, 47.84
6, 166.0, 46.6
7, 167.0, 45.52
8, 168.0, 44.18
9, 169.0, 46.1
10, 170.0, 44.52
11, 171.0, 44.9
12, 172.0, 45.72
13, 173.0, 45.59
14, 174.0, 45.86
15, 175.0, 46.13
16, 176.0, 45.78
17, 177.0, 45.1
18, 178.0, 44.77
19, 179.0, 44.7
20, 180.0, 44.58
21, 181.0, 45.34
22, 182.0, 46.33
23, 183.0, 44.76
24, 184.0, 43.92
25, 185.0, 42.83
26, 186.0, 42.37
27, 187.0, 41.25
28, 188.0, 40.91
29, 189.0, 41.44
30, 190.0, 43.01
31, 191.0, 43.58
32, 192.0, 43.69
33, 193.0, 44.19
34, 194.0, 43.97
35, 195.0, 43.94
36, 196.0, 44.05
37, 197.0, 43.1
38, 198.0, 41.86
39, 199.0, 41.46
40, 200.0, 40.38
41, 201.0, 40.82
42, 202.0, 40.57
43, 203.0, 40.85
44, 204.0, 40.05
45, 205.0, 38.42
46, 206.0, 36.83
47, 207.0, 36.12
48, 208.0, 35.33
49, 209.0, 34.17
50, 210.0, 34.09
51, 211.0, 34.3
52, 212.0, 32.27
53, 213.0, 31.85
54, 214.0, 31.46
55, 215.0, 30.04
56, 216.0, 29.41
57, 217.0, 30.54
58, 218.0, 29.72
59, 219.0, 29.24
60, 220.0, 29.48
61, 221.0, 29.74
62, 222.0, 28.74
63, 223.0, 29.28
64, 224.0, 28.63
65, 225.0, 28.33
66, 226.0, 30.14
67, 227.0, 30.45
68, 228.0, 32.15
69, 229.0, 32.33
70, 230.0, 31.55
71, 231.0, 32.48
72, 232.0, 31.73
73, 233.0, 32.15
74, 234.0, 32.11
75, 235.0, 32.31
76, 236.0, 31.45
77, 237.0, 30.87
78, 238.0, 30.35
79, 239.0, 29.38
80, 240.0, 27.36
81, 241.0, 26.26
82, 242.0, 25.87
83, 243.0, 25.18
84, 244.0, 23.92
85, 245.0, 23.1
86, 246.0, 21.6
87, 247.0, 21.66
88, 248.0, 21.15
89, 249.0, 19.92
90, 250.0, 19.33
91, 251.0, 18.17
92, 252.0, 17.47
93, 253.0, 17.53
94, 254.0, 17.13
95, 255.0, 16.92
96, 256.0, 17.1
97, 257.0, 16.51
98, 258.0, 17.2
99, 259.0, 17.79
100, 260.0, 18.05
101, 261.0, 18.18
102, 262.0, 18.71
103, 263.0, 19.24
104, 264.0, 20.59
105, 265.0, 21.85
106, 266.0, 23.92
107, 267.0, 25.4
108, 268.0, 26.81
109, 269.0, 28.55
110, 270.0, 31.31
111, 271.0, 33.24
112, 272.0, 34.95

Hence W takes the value 20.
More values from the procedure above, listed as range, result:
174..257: 33.7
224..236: 31.3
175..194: 43.9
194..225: 35.3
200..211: 37.7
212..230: 30.2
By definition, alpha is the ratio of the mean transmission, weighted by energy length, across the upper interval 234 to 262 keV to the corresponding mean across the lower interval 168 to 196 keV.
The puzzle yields 0.51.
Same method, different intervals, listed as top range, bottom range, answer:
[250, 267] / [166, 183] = 0.41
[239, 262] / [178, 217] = 0.51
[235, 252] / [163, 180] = 0.54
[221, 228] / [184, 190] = 0.70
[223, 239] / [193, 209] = 0.77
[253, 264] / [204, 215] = 0.52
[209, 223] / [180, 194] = 0.71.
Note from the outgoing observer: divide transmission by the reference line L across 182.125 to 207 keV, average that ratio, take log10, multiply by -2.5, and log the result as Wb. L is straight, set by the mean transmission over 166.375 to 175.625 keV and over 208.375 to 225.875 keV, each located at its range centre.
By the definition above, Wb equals -0.11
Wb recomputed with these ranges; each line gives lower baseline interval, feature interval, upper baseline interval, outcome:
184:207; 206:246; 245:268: 0.002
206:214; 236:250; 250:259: -0.154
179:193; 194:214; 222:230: -0.024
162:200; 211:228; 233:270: 0.087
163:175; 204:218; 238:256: -0.016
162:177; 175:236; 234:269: -0.049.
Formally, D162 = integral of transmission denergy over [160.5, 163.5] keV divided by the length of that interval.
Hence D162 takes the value 46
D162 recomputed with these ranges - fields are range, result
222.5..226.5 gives 29.1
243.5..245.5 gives 23.5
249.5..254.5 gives 17.9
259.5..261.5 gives 18.1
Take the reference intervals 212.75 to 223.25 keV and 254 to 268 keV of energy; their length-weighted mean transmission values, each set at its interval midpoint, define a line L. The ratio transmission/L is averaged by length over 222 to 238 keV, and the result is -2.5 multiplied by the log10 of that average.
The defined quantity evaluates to -0.15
